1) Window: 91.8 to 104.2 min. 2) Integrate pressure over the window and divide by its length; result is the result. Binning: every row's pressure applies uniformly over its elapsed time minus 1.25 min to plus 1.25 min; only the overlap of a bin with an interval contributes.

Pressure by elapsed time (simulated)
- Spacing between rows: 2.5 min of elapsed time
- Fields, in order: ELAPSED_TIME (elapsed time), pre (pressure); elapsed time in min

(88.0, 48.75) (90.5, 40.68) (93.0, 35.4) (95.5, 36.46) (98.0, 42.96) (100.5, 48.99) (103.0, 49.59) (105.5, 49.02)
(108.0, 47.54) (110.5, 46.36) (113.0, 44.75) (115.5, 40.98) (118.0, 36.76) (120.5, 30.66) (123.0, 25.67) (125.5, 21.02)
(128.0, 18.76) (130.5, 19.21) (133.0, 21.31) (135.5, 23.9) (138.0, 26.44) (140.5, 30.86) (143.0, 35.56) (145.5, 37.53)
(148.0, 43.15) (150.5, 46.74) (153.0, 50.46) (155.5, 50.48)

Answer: 42.7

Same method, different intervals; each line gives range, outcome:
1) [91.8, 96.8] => 36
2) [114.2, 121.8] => 36.1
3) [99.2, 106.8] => 49.1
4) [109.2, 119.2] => 42.3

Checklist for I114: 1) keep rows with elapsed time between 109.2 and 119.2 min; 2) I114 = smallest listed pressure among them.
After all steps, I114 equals 36.76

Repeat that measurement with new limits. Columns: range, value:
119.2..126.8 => 21.02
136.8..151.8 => 26.44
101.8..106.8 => 49.02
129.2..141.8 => 19.21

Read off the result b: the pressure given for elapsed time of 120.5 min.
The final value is 30.66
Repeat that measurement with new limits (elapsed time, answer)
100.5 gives 48.99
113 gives 44.75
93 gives 35.4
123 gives 25.67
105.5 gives 49.02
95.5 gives 36.46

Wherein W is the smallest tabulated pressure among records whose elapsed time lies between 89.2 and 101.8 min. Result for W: 35.4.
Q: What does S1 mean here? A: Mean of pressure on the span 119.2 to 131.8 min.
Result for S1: 23.1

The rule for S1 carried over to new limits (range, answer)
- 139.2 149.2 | 36.7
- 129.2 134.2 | 20.2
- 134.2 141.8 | 27.1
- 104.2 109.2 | 48.3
